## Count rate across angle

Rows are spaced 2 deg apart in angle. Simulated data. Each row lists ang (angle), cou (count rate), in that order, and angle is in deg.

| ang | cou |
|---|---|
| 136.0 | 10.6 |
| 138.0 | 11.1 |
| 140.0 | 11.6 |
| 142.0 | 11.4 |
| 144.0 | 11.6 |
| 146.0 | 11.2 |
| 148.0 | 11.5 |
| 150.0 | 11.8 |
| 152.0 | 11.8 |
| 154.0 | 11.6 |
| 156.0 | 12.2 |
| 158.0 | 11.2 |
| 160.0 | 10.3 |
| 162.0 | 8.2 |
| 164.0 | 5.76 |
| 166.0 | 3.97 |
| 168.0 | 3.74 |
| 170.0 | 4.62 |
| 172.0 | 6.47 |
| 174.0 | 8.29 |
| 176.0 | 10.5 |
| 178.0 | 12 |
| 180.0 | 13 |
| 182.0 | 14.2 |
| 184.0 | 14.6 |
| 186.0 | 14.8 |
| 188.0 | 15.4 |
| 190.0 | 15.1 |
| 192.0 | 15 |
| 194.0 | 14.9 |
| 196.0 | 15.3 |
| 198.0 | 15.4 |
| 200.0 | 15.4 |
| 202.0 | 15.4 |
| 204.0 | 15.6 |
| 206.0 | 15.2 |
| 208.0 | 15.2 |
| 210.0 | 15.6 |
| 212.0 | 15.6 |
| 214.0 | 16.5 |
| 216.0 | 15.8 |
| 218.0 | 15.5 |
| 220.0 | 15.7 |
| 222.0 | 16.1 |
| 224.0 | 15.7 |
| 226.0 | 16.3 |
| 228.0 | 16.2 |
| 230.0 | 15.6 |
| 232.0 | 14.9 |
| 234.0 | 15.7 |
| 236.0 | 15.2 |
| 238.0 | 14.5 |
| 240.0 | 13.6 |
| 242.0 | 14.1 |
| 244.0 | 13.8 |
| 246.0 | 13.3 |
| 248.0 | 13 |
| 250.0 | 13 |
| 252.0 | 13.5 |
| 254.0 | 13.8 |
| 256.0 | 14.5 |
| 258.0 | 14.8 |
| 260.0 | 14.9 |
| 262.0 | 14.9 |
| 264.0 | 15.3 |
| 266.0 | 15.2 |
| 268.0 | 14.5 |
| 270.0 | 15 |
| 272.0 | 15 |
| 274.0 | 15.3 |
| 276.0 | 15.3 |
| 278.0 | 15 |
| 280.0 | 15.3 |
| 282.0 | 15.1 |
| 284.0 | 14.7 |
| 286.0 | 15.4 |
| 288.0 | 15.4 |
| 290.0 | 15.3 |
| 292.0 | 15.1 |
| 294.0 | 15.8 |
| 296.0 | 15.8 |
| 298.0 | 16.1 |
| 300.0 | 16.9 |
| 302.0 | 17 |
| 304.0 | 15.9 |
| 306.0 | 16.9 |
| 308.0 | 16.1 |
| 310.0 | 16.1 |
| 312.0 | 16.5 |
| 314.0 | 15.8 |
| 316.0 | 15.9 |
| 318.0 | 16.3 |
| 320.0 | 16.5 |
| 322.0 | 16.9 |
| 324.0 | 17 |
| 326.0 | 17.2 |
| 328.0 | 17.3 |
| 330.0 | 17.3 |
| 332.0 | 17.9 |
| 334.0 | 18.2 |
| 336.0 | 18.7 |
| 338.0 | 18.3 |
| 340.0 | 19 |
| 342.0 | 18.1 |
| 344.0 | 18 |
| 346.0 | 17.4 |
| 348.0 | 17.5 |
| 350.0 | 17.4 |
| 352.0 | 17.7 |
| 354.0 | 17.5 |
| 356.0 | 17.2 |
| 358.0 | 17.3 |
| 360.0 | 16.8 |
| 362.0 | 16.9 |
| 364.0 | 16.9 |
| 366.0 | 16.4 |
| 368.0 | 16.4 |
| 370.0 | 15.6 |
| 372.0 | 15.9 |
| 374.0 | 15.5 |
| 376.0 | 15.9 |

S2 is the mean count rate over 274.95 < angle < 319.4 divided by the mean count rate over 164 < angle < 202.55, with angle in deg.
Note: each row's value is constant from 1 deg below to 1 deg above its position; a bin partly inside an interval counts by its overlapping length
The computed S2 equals 1.34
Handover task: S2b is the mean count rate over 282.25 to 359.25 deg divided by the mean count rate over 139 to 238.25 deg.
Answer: 1.30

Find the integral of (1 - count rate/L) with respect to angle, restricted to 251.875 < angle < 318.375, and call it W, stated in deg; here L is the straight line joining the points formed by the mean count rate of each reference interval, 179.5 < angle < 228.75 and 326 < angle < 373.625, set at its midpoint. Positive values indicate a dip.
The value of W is 4.2 deg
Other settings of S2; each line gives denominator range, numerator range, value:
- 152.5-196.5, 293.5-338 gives 1.54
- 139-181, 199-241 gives 1.60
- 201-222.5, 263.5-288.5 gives 0.97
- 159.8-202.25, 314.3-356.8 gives 1.53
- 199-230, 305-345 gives 1.09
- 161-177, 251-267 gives 2.27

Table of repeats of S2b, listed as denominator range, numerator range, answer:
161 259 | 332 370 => 1.30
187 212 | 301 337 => 1.10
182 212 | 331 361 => 1.17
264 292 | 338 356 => 1.18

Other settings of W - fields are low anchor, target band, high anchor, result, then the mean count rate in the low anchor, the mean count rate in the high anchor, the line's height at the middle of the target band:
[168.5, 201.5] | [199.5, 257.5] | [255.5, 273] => -4.6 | 12.7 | 14.9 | 13.9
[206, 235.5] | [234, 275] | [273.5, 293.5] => 2.8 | 15.7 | 15.2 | 15.4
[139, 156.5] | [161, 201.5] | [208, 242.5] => 6.2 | 11.6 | 15.5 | 13.3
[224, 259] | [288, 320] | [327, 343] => 1.5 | 14.5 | 18.1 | 16.9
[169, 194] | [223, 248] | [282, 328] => -1.8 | 12.1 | 16.1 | 13.9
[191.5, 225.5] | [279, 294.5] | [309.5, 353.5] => 1.3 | 15.5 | 17.3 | 16.7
